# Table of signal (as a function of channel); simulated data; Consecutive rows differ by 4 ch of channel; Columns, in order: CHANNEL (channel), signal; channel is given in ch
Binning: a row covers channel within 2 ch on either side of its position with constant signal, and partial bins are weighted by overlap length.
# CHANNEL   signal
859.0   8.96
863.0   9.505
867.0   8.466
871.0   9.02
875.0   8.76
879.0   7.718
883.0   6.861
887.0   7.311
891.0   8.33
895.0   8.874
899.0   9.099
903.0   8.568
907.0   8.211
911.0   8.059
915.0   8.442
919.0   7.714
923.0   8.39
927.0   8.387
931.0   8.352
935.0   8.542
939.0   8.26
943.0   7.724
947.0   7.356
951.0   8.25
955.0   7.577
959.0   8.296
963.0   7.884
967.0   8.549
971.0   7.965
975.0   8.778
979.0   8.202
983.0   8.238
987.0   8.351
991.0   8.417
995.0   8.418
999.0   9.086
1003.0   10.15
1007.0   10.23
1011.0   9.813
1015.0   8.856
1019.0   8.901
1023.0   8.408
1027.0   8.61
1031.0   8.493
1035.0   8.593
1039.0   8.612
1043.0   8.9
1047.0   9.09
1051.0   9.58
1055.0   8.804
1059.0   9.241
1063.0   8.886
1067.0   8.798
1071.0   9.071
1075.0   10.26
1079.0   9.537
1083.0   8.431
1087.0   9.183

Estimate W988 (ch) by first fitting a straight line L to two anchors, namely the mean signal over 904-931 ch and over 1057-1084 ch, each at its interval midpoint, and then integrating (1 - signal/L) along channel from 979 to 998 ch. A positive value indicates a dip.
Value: 0.7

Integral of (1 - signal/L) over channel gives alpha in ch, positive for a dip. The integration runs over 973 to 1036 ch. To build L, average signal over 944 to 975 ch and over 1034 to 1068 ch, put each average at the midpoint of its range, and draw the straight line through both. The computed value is -2.7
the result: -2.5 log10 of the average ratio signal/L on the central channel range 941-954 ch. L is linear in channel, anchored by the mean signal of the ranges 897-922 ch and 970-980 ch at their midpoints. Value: 0.08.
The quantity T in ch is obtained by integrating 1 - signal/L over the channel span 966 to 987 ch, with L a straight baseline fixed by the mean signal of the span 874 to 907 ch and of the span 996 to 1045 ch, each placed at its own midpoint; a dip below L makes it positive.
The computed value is 1.0 ch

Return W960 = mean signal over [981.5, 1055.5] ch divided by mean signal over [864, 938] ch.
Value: 1.08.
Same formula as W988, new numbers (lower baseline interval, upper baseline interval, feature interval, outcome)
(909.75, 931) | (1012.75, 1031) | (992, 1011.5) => -2.0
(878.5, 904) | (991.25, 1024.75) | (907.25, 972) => 3.4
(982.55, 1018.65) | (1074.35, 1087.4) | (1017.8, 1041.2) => 1.4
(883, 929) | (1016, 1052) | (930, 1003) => 1.8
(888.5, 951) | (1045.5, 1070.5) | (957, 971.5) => 0.6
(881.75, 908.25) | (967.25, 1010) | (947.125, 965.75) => 1.4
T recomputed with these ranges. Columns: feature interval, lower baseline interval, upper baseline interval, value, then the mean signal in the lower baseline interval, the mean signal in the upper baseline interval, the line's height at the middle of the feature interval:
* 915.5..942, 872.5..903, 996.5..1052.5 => 0.6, 8.18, 9.08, 8.45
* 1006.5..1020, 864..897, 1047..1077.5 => -0.7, 8.21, 9.23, 8.95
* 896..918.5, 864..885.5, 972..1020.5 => -0.1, 8.21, 8.93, 8.4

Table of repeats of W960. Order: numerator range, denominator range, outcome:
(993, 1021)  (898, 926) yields 1.12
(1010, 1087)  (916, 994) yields 1.10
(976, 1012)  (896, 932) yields 1.07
